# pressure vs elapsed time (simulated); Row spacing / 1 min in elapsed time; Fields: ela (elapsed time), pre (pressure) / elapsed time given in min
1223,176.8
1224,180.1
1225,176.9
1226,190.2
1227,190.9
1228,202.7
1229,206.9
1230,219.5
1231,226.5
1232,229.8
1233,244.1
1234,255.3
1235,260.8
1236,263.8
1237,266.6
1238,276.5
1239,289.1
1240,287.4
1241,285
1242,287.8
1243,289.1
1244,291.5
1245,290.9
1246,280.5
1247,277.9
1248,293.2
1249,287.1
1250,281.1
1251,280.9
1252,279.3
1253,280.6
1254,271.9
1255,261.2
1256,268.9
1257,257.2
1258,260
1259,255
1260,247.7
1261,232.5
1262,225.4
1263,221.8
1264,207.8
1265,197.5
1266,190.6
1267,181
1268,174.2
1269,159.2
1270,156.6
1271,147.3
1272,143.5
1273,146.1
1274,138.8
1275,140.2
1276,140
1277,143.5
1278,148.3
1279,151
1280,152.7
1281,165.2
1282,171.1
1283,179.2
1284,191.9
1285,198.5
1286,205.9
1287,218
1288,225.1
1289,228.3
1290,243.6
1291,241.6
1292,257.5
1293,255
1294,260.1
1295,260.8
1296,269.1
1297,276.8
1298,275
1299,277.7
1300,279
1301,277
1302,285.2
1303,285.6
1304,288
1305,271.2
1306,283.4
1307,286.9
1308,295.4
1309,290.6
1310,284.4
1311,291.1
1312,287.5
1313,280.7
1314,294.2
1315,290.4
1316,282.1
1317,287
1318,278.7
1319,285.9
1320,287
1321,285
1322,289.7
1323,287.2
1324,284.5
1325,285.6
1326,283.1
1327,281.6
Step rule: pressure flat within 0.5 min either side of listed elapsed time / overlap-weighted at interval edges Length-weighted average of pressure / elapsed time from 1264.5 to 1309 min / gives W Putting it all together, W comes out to 216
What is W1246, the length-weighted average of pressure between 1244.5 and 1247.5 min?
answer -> 283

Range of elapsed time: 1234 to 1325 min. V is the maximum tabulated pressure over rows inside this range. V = 295.4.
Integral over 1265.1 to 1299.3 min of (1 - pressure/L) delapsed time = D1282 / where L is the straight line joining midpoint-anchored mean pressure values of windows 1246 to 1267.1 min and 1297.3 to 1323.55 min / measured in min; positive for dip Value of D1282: 9.1 min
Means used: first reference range 252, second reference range 285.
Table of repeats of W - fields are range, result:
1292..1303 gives 272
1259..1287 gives 178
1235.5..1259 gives 278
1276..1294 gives 199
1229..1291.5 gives 226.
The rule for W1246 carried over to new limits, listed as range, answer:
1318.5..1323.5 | 287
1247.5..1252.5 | 284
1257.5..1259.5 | 258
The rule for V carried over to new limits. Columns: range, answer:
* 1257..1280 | 260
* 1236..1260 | 293.2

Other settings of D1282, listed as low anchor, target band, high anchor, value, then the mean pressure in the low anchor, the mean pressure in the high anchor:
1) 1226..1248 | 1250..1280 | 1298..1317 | 7.1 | 257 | 285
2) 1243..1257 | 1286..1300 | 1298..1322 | 1.5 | 280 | 285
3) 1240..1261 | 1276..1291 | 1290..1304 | 4.6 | 276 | 269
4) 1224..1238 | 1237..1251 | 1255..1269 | -3.7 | 226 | 224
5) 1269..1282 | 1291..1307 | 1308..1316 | -2.3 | 149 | 288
